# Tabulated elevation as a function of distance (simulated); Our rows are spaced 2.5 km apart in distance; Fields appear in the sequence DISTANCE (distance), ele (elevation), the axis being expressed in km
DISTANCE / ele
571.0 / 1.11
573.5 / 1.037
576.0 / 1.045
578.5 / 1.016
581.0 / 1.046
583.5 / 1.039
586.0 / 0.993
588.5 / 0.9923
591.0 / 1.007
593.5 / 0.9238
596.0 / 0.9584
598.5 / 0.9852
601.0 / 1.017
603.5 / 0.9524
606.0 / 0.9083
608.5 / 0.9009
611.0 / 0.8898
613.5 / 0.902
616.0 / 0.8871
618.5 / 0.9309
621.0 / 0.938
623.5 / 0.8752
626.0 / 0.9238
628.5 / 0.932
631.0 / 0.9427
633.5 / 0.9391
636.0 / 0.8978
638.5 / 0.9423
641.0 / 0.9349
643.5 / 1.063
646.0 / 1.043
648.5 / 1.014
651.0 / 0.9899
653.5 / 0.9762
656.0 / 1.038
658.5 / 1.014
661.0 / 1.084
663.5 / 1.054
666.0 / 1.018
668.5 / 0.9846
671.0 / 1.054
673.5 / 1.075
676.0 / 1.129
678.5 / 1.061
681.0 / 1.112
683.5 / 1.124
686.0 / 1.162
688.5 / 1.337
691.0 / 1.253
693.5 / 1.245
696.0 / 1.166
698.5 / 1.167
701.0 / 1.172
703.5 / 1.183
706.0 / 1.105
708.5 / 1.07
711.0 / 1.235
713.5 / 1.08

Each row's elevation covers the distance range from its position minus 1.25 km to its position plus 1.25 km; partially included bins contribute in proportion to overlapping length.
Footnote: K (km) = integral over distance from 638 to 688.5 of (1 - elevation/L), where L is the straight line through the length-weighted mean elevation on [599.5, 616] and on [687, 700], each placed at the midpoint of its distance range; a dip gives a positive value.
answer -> 3.2 km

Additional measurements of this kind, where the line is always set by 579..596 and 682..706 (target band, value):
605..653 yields 6.0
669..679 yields 0.7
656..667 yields 0.9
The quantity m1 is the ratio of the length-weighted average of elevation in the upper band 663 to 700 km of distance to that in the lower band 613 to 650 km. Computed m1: 1.2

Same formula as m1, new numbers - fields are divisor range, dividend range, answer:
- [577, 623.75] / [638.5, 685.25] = 1.09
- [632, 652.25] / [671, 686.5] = 1.13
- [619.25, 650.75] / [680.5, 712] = 1.24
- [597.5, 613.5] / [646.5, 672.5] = 1.09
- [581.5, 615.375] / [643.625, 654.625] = 1.05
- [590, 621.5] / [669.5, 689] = 1.20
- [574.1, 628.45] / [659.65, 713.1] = 1.18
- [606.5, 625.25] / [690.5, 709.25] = 1.29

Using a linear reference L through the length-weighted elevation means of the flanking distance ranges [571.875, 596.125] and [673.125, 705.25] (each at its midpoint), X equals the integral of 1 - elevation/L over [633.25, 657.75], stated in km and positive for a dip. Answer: 2.6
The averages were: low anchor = 1.01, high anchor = 1.17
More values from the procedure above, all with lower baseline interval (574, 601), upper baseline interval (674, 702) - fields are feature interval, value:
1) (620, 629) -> 1.26 km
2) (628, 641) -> 1.81 km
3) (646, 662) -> 1.36 km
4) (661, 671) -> 0.91 km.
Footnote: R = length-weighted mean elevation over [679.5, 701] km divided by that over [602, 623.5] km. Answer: 1.31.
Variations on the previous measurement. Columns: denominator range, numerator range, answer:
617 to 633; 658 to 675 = 1.13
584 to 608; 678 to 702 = 1.22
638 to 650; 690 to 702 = 1.20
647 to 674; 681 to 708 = 1.15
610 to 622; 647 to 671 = 1.12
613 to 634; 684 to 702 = 1.32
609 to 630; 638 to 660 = 1.10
